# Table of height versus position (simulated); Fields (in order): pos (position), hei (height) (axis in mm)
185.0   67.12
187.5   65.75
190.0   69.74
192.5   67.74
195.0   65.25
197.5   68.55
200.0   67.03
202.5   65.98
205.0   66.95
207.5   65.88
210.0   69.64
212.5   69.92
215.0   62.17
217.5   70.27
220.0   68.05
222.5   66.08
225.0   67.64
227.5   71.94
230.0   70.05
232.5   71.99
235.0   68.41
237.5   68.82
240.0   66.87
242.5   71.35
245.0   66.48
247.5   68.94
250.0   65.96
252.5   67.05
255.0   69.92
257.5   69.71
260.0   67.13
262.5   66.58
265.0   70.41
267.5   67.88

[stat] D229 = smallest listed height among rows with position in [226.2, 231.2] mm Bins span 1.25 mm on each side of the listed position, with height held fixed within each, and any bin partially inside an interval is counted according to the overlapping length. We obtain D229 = 70.05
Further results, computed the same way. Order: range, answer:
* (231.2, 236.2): 68.41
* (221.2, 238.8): 66.08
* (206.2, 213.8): 65.88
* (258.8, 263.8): 66.58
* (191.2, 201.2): 65.25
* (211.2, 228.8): 62.17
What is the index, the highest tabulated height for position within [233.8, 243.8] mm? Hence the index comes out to 71.35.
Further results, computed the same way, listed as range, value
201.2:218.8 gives 70.27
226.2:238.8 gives 71.99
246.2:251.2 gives 68.94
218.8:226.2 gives 68.05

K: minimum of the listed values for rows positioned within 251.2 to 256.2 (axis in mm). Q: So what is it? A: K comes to 67.05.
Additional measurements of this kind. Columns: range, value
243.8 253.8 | 65.96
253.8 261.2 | 67.13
